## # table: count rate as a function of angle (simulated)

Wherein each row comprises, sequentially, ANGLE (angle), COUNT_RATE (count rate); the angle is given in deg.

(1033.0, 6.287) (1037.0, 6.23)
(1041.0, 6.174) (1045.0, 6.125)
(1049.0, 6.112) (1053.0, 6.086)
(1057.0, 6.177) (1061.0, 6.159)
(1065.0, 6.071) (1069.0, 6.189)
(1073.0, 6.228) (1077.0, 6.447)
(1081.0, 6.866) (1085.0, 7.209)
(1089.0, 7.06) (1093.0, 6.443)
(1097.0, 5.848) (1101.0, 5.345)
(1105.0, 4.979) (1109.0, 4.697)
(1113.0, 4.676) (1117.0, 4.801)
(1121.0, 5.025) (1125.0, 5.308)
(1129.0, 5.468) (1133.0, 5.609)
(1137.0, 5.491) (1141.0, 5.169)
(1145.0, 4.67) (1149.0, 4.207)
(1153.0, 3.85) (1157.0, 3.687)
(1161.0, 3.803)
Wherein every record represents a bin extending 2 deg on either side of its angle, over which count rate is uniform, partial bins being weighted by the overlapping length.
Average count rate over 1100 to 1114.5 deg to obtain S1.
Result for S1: 4.9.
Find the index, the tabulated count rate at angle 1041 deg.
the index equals 6.174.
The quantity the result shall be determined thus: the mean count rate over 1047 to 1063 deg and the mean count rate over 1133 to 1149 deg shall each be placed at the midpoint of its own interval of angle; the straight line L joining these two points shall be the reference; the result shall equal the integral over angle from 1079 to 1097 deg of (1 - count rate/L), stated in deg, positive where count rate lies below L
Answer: -3.3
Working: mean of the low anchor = 6.13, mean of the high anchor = 5.06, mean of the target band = 6.78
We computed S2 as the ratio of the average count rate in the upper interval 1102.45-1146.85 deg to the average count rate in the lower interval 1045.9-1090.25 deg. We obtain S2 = 0.79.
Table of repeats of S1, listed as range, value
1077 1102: 6.51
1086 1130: 5.46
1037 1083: 6.24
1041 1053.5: 6.12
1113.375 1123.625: 4.9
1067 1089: 6.63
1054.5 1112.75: 6.08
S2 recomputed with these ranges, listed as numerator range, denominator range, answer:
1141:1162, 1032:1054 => 0.67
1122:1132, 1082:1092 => 0.76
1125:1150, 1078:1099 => 0.77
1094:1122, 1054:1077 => 0.83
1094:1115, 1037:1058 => 0.84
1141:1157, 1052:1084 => 0.68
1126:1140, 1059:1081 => 0.87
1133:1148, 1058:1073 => 0.83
